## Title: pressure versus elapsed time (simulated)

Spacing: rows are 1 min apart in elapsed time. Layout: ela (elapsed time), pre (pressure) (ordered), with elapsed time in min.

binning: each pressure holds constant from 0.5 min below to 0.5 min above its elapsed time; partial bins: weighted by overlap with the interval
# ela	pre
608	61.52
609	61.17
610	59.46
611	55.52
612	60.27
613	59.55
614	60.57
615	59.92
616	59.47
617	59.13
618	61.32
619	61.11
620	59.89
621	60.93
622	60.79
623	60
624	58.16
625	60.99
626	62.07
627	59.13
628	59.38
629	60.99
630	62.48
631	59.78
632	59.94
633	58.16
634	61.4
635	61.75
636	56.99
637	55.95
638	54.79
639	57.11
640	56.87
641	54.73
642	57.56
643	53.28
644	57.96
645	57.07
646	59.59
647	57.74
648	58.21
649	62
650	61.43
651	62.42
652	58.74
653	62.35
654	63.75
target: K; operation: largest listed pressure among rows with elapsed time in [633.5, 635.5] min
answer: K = 61.75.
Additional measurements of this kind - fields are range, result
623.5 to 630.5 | 62.48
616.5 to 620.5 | 61.32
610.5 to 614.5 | 60.57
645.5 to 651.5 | 62.42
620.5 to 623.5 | 60.93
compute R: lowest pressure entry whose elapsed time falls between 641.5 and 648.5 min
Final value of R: 53.28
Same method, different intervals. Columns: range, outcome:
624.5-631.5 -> 59.13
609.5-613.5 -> 55.52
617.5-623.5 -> 59.89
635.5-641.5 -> 54.73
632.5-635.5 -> 58.16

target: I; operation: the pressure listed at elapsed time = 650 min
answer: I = 61.43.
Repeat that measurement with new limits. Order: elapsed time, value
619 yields 61.11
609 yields 61.17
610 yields 59.46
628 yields 59.38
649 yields 62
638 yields 54.79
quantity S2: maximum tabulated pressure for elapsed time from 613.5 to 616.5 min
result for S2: 60.57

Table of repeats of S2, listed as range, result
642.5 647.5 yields 59.59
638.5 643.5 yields 57.56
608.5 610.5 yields 61.17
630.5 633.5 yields 59.94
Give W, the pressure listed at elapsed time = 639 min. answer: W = 57.11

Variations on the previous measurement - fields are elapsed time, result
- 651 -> 62.42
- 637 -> 55.95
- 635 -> 61.75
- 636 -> 56.99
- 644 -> 57.96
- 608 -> 61.52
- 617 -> 59.13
